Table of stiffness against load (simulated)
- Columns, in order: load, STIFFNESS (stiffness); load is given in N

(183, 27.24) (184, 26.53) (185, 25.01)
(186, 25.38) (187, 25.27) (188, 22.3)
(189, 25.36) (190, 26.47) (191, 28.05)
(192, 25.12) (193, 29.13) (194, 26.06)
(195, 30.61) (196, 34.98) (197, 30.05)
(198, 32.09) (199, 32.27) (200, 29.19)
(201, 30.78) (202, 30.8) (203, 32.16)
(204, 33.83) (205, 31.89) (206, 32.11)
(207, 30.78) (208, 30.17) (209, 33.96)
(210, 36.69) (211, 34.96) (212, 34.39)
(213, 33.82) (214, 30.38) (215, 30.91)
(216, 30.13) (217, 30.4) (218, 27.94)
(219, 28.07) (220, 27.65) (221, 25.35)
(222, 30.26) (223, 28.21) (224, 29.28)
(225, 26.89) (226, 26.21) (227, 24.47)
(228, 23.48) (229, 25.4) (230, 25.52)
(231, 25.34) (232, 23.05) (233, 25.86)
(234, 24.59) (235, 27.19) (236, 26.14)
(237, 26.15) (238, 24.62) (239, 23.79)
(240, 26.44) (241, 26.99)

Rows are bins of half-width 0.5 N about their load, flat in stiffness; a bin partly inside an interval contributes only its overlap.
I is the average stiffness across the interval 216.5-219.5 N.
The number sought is 28.8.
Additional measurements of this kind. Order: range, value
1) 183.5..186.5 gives 25.6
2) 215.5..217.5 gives 30.3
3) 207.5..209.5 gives 32.1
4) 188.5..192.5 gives 26.2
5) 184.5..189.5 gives 24.7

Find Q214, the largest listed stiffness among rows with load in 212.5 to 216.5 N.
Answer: 33.82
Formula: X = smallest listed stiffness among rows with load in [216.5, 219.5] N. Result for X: 27.94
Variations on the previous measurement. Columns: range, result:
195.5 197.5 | 30.05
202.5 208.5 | 30.17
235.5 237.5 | 26.14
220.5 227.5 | 24.47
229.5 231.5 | 25.34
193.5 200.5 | 26.06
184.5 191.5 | 22.3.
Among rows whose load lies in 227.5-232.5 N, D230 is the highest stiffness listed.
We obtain 25.52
